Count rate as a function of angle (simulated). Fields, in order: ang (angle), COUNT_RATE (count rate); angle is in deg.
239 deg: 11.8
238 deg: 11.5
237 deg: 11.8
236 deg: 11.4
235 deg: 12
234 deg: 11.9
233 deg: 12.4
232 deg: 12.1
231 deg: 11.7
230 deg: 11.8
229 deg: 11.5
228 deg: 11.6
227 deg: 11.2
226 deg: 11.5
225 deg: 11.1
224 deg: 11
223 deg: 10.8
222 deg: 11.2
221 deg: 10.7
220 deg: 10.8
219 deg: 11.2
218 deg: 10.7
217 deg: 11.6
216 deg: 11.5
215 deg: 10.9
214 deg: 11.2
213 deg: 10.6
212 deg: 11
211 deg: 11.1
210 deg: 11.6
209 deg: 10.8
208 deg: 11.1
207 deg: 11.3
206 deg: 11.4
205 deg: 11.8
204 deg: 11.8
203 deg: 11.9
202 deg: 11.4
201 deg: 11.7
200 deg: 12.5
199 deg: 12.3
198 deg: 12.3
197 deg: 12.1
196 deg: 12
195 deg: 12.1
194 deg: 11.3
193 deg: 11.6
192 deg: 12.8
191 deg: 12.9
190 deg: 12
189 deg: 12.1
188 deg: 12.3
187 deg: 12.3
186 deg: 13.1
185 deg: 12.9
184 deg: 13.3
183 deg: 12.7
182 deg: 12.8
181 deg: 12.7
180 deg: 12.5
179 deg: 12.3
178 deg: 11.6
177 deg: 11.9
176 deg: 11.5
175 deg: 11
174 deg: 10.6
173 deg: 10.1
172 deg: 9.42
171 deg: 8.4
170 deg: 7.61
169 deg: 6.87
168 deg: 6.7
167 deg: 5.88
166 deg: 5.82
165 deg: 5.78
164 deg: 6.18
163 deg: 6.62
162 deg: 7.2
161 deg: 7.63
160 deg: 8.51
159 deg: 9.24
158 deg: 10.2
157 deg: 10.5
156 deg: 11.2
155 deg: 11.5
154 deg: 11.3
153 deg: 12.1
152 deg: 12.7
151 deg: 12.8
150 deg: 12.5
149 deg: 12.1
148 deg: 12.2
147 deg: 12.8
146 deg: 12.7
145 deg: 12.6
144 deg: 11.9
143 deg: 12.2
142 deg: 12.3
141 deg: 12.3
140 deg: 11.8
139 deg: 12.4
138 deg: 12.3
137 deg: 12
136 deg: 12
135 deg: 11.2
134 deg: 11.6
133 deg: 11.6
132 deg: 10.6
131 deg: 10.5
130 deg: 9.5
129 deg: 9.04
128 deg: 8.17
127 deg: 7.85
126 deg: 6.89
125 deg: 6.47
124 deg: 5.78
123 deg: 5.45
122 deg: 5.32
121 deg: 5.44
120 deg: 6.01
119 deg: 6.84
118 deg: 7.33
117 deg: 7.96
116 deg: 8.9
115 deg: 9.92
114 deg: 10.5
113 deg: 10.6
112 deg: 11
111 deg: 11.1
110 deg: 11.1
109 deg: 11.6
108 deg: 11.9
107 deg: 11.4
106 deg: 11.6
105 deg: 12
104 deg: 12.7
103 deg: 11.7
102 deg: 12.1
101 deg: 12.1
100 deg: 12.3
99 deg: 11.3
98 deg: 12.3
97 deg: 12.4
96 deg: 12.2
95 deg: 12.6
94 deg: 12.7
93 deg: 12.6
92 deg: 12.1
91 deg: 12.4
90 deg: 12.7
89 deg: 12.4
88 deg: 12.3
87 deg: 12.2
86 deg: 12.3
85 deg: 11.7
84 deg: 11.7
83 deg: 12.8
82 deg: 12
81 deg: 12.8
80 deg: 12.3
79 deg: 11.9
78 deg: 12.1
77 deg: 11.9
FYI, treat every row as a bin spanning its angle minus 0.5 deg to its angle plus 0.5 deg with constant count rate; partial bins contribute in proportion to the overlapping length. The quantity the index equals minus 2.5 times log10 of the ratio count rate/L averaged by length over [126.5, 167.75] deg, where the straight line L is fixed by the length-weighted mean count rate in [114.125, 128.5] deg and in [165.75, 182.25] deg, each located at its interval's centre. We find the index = -0.24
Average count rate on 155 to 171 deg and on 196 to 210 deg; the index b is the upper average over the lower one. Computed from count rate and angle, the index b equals 1.5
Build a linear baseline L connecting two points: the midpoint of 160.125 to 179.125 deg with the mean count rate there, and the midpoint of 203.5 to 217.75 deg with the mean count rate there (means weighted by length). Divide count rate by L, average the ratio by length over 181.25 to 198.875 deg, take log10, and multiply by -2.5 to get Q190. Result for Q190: -0.248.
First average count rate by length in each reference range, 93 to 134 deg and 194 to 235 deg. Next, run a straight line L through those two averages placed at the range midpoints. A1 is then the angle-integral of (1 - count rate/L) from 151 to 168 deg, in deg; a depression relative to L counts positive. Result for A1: 2.70 deg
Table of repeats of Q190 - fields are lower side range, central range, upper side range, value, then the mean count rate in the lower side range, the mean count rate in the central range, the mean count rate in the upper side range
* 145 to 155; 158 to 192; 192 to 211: 0.19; 12.3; 10.1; 11.7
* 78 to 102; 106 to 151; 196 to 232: 0.18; 12.3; 10.2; 11.4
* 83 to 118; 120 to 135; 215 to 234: 0.37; 11.6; 8.19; 11.4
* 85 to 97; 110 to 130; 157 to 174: 0.30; 12.4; 8.04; 7.81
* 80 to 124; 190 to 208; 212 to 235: -0.06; 10.9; 11.9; 11.3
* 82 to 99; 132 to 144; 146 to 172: -0.16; 12.3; 11.9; 9.44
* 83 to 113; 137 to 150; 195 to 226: -0.05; 12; 12.3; 11.4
